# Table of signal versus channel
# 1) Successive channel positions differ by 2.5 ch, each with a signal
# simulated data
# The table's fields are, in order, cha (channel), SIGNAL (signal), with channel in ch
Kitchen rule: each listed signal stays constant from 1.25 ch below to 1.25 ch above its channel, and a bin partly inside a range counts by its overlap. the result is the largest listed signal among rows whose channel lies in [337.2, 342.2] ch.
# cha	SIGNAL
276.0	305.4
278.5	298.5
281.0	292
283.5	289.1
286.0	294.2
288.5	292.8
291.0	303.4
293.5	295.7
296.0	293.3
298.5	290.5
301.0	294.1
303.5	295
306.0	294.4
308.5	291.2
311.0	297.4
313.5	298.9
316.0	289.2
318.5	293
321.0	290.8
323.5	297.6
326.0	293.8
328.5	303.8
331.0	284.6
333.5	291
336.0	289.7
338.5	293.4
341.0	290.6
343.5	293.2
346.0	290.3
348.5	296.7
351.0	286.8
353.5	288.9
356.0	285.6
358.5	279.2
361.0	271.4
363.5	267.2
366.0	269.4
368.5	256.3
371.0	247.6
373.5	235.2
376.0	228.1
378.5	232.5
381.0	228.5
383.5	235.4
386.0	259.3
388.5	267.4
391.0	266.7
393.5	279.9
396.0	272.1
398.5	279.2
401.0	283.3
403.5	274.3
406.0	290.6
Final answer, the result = 293.4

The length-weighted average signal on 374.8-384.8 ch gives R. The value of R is 231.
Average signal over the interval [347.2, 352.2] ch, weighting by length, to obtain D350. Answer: 292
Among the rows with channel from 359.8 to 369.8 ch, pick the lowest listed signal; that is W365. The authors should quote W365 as 256.3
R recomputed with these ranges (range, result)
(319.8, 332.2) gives 294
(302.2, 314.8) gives 295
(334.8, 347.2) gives 291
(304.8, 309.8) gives 293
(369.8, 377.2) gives 237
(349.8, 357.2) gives 287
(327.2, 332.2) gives 294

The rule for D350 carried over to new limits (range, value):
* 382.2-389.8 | 254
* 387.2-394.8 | 271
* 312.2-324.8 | 294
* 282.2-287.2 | 292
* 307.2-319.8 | 294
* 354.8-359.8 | 282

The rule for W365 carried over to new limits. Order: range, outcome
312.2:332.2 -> 284.6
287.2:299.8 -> 290.5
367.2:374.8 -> 235.2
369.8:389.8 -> 228.1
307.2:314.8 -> 291.2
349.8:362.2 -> 271.4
